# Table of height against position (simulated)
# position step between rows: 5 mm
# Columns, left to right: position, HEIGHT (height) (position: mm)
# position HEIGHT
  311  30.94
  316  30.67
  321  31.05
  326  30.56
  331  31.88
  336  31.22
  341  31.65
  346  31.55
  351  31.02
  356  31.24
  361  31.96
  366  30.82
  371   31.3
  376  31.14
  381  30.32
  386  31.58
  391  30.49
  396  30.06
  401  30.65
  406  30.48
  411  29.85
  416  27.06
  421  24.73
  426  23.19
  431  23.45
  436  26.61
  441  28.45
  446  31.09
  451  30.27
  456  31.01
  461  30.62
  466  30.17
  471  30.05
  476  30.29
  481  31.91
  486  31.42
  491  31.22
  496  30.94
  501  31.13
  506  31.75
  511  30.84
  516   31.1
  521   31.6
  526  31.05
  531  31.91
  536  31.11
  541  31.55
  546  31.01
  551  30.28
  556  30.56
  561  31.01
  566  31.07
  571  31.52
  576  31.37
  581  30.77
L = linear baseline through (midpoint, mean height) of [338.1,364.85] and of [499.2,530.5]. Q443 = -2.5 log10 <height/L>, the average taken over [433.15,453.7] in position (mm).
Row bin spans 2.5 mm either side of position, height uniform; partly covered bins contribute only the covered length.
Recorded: 0.084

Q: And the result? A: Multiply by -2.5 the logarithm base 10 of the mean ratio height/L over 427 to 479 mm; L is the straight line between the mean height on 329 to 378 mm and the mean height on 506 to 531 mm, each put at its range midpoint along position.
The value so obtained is 0.082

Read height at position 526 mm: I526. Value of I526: 31.05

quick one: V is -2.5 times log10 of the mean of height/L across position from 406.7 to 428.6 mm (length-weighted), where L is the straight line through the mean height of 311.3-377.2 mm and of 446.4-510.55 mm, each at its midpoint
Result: 0.17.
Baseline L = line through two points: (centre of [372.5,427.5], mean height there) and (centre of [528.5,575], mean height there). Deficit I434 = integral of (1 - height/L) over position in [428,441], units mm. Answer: 1.76 mm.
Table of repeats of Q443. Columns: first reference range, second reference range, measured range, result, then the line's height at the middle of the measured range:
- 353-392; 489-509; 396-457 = 0.114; 31.2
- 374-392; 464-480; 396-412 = 0.016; 30.8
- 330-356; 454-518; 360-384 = 0.009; 31.3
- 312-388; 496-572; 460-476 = 0.032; 31.2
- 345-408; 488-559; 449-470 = 0.020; 31.1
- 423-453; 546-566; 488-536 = -0.069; 29.4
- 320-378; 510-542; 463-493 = 0.017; 31.3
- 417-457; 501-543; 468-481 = -0.053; 29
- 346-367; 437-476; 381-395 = 0.005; 30.9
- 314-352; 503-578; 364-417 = 0.027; 31.2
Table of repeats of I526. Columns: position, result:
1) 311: 30.94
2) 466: 30.17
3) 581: 30.77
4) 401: 30.65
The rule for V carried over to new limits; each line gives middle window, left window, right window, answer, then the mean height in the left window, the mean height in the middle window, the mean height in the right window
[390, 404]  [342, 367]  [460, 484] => 0.025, 31.4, 30.4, 30.6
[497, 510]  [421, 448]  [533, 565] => -0.080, 26.3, 31.3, 30.9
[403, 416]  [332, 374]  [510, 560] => 0.061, 31.4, 29.6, 31.1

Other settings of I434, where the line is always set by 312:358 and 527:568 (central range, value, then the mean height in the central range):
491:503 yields 0.0 mm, 31.1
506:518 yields 0.0 mm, 31.1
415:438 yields 4.7 mm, 24.8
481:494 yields -0.1 mm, 31.4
